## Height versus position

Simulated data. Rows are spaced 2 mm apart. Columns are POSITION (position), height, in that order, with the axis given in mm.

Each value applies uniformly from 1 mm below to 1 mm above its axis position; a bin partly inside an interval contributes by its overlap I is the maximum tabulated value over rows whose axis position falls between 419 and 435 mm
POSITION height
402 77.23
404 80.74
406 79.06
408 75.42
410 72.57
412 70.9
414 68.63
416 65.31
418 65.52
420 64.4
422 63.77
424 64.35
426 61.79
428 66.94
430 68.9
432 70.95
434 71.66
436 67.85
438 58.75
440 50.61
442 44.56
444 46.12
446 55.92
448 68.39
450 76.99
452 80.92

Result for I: 71.66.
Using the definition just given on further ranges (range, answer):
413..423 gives 68.63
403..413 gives 80.74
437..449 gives 68.39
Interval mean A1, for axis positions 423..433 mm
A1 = 66.6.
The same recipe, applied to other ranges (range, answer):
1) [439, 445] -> 47.1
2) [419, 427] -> 63.6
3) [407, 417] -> 70.6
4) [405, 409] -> 77.2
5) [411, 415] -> 69.8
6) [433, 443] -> 58.7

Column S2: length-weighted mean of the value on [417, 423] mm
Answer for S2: 64.6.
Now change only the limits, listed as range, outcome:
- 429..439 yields 67.6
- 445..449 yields 62.2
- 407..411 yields 74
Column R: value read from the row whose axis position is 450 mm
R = 76.99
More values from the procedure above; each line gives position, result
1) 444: 46.12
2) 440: 50.61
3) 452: 80.92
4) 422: 63.77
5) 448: 68.39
